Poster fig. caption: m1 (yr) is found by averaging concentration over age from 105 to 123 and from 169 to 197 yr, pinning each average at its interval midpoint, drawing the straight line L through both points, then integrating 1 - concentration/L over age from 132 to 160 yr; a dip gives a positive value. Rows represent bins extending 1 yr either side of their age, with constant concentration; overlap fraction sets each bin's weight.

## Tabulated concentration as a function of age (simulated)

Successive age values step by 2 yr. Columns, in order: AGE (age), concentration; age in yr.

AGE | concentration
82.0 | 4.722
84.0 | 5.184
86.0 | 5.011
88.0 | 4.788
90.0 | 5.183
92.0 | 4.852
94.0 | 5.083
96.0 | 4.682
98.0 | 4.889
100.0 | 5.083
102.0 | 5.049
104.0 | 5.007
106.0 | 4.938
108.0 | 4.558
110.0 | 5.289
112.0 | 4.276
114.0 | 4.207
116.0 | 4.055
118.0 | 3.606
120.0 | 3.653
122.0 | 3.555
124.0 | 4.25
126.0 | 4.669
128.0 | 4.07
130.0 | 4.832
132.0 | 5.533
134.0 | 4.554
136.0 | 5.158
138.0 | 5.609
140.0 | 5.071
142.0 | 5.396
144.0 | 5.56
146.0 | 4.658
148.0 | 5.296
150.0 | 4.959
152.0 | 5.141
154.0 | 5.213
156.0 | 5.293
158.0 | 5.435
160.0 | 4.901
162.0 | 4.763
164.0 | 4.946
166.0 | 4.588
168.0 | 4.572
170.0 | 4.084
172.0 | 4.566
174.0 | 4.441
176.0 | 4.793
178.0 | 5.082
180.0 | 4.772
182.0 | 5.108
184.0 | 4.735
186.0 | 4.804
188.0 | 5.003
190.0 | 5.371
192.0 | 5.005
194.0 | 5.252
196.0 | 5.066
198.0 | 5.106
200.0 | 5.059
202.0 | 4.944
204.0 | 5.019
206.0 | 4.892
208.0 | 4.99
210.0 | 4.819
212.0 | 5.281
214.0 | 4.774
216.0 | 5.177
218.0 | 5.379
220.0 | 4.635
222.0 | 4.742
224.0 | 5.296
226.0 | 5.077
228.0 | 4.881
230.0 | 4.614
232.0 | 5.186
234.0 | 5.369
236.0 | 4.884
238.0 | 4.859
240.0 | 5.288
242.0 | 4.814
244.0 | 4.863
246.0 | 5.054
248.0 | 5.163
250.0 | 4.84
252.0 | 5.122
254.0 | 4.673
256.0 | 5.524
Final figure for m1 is -4.1 yr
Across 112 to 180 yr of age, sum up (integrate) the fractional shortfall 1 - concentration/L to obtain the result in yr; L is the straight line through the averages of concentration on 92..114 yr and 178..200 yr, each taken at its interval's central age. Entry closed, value 2.8 yr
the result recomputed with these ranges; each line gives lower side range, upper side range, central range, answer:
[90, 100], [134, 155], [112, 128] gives 3.3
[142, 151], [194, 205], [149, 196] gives 1.8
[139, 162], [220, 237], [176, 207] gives 0.4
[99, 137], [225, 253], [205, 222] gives -0.3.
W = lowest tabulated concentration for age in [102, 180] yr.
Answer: 3.555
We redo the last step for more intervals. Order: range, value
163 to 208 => 4.084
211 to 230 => 4.614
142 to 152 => 4.658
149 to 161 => 4.901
